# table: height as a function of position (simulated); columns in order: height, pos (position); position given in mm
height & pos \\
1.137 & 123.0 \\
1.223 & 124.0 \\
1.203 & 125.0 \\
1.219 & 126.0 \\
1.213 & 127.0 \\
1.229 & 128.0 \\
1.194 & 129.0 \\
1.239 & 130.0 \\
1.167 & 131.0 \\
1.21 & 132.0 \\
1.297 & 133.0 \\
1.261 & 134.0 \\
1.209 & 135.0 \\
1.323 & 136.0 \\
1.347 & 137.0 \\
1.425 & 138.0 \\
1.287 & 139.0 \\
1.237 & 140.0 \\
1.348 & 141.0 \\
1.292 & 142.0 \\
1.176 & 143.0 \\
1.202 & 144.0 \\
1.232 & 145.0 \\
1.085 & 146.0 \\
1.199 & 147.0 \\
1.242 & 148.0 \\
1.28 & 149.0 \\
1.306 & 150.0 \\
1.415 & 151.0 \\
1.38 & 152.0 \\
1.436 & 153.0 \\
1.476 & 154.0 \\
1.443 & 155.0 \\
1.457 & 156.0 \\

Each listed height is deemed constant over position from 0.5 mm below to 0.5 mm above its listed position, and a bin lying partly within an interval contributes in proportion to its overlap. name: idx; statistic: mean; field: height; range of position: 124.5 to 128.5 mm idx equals 1.22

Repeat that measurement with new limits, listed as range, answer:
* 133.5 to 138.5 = 1.31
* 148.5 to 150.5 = 1.29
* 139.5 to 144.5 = 1.25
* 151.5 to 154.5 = 1.43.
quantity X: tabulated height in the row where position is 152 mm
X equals 1.38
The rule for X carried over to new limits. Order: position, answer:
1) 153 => 1.436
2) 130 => 1.239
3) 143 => 1.176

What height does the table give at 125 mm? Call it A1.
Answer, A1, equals 1.203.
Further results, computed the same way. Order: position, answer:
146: 1.085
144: 1.202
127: 1.213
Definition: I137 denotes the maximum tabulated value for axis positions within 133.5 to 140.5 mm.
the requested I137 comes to 1.425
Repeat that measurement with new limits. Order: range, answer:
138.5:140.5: 1.287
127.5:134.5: 1.297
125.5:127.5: 1.219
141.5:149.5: 1.292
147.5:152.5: 1.415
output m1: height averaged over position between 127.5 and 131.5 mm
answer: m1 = 1.21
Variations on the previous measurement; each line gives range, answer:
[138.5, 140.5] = 1.26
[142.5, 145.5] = 1.2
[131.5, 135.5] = 1.24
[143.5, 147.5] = 1.18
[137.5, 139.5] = 1.36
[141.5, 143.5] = 1.23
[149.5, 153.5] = 1.38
